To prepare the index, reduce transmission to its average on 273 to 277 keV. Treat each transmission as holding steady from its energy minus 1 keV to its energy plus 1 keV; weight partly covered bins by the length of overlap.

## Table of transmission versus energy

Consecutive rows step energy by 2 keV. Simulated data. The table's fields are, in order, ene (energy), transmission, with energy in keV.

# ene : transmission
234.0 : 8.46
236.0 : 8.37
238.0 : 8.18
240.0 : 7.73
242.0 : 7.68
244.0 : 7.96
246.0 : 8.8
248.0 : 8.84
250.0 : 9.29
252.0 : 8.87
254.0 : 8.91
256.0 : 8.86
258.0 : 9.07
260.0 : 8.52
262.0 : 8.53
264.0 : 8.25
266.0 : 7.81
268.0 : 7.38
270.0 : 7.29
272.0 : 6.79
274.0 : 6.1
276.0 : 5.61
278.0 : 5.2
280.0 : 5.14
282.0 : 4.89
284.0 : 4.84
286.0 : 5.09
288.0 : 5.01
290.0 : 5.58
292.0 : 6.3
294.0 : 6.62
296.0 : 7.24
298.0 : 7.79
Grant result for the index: 5.86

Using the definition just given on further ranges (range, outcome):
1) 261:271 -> 7.85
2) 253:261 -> 8.84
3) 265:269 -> 7.59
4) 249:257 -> 8.98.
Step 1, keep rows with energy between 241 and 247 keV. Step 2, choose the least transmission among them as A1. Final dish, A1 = 7.68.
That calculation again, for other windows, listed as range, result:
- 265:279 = 5.2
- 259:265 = 8.25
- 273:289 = 4.84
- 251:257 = 8.86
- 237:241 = 7.73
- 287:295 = 5.01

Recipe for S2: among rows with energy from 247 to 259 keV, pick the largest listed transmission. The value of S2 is 9.29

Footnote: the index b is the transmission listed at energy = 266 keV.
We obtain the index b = 7.81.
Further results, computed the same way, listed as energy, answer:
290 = 5.58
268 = 7.38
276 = 5.61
